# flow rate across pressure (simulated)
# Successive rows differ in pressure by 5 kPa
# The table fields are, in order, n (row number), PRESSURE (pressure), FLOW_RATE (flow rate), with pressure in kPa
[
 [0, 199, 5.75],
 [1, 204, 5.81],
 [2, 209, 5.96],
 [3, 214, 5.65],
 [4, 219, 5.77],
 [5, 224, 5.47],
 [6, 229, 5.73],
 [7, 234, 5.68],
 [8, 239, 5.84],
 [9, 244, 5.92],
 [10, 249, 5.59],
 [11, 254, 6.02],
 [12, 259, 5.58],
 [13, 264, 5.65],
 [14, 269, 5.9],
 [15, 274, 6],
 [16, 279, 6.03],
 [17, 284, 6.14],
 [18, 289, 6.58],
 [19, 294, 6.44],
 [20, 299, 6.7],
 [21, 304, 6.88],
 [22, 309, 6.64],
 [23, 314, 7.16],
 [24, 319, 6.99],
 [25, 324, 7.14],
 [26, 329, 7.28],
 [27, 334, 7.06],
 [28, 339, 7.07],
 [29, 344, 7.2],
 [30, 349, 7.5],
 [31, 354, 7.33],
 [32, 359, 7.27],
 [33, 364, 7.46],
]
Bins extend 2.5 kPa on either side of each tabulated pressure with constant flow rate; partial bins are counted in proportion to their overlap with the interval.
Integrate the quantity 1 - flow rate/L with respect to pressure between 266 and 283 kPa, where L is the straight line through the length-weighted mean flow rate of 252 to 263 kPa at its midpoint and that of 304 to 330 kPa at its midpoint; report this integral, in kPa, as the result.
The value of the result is 0.4 kPa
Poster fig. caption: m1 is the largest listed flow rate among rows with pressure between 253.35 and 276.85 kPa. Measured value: 6.02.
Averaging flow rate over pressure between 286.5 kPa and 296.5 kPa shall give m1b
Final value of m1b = 6.51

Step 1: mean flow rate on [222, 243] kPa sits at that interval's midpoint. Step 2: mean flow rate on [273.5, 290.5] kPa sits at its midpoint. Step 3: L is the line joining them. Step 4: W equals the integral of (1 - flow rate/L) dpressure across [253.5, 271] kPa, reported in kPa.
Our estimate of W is 0.68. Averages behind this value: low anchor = 5.7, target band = 5.76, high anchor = 6.19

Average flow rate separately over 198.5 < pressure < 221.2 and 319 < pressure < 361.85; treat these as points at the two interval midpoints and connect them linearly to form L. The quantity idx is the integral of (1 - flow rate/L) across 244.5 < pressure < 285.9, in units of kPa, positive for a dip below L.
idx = 3.46 kPa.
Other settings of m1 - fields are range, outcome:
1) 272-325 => 7.16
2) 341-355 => 7.5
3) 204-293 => 6.58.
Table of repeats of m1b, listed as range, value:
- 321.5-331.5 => 7.21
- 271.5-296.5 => 6.24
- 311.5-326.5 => 7.1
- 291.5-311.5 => 6.67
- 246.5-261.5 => 5.73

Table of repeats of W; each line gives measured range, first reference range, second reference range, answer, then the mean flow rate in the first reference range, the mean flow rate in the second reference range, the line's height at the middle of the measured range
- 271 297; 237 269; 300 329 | 0.6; 5.78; 6.98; 6.38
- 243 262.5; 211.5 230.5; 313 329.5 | 1.1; 5.65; 7.12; 6.12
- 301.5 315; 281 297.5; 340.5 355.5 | -0.3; 6.39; 7.33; 6.7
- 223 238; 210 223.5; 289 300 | 0.5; 5.7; 6.55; 5.85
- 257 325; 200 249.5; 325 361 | 1.9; 5.75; 7.24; 6.58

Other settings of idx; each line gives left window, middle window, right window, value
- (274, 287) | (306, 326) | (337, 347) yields -0.8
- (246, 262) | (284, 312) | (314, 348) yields -0.3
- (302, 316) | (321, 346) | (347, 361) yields 0.0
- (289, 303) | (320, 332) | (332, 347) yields -0.4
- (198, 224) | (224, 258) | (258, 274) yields 0.0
